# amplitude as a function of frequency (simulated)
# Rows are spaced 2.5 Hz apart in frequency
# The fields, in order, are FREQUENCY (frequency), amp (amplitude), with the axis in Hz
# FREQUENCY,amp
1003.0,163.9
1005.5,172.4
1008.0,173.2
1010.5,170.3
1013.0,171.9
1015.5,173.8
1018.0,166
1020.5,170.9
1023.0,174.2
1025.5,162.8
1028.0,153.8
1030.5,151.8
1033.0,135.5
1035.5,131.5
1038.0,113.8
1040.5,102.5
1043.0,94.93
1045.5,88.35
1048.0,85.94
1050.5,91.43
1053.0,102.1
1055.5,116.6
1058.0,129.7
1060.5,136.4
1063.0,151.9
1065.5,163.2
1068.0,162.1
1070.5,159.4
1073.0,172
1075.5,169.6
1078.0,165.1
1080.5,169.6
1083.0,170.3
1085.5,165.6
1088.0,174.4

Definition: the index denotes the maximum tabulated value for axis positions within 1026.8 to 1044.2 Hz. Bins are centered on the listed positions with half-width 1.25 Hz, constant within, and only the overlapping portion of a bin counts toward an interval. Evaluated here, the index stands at 153.8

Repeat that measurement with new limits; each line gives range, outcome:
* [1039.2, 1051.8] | 102.5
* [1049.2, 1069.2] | 163.2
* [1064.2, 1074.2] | 172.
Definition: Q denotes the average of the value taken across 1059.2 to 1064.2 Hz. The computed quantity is 144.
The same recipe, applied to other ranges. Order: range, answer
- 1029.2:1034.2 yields 144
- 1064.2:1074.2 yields 164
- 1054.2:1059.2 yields 123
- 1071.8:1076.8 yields 171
